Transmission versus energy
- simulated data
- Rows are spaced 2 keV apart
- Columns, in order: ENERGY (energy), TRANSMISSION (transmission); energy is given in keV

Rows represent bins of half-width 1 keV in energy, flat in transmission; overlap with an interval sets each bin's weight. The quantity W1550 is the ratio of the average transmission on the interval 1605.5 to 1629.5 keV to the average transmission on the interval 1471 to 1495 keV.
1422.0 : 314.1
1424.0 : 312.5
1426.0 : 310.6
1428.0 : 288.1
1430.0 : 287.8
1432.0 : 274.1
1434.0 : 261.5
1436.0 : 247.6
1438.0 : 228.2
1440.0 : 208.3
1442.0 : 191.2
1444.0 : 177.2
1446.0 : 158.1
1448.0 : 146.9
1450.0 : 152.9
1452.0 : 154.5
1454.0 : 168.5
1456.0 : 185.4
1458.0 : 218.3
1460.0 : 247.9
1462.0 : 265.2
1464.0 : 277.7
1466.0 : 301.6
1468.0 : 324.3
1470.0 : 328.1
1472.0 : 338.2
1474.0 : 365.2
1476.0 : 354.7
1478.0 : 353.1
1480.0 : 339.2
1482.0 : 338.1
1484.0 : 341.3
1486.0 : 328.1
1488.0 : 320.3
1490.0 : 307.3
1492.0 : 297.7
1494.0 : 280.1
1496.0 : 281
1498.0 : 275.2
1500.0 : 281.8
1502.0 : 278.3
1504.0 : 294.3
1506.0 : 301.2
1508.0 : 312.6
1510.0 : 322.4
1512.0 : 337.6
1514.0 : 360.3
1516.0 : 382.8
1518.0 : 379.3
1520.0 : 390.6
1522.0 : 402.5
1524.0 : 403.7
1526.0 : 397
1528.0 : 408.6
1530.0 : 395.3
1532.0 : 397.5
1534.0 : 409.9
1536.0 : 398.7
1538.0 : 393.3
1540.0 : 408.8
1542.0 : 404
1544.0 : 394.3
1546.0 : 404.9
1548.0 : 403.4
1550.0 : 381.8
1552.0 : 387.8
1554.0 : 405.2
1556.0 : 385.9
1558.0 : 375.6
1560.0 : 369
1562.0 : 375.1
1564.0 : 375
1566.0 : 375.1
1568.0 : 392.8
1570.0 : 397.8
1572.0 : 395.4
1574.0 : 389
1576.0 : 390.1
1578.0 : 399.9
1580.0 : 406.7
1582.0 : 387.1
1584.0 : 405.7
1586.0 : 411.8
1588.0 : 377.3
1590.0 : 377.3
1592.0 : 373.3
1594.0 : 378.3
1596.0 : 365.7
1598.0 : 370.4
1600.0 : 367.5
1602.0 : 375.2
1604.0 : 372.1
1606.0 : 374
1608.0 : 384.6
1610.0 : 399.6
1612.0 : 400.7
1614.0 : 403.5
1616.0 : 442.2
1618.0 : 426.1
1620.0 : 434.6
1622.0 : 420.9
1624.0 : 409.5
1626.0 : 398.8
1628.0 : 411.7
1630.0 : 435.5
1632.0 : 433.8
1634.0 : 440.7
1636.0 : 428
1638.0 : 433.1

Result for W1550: 1.24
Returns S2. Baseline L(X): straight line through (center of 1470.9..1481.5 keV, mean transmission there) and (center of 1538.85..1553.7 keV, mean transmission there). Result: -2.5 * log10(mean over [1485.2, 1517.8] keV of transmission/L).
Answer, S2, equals 0.178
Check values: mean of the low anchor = 349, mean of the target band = 312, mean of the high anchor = 398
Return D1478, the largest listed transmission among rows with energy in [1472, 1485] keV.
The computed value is 365.2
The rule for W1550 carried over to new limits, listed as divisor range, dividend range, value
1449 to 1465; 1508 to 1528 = 1.79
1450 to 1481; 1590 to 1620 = 1.40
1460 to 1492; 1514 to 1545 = 1.23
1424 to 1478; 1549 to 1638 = 1.57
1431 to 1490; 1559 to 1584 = 1.48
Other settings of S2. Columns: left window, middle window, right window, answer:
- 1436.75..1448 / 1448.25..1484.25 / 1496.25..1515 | -0.168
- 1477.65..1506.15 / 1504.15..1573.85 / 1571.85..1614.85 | -0.115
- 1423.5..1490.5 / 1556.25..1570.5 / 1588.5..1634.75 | -0.064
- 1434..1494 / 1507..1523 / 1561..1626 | -0.147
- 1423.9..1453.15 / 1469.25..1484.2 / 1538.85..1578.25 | -0.240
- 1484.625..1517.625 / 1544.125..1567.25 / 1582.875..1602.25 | -0.098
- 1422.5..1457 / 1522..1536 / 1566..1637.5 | -0.248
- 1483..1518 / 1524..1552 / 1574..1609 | -0.168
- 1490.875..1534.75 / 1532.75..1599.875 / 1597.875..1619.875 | -0.050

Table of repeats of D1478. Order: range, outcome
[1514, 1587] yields 411.8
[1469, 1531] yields 408.6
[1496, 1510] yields 322.4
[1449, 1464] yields 277.7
